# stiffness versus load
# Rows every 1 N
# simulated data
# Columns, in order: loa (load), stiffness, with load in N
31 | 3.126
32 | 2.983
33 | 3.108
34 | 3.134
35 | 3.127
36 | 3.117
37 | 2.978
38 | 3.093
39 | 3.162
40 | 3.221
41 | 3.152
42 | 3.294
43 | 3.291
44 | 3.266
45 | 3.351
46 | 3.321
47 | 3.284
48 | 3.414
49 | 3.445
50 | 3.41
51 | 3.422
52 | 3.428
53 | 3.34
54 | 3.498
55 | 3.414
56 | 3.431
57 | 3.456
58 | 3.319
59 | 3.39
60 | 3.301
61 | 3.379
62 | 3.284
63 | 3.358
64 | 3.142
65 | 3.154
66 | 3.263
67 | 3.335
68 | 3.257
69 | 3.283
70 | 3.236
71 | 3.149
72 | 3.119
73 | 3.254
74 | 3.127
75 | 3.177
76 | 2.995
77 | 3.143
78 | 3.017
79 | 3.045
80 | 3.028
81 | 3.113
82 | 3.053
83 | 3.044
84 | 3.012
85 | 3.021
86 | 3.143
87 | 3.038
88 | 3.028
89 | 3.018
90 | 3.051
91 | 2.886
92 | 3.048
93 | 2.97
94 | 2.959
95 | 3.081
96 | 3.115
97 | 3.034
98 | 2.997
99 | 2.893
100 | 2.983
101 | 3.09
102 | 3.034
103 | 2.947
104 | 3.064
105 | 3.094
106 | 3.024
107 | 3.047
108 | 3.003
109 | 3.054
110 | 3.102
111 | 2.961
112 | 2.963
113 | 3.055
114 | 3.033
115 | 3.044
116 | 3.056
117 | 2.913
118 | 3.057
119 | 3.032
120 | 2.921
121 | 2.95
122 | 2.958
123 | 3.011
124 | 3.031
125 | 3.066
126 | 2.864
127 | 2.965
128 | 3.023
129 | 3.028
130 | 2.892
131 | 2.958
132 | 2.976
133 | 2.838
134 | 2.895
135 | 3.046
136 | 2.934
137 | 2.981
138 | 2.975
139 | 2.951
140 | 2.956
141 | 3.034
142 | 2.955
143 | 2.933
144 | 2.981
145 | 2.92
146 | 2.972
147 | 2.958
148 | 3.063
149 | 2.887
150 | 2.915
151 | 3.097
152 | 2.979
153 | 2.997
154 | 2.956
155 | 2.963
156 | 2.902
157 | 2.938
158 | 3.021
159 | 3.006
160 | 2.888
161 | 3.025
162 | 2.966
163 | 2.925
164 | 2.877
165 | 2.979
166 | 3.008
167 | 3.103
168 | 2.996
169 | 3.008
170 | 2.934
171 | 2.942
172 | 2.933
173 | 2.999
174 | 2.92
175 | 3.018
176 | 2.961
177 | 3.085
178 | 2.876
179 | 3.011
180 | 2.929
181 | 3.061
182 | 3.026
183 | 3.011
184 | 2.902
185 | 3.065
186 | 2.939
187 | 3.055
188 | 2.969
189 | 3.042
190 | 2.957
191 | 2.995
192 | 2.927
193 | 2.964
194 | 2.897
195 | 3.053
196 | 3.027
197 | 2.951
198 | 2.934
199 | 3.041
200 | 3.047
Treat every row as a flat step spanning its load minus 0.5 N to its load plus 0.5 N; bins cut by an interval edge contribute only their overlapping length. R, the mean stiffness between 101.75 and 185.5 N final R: 2.98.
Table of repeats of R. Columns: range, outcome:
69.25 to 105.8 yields 3.06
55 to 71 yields 3.3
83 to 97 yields 3.03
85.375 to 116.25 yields 3.03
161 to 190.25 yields 2.98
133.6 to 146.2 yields 2.96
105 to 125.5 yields 3.02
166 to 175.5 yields 2.98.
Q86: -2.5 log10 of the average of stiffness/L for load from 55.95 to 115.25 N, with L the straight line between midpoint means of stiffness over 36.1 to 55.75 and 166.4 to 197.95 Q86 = 0.04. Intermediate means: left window 3.3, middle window 3.11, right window 2.99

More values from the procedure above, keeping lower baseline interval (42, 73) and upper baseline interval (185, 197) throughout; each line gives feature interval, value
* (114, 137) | 0.06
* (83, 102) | 0.07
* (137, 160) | 0.04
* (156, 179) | 0.03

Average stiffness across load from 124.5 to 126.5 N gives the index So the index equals 2.96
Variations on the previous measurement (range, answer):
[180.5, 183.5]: 3.03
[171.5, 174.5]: 2.95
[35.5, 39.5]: 3.09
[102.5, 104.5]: 3.01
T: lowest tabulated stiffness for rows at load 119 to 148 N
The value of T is 2.838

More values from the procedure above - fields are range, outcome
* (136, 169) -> 2.877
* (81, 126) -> 2.864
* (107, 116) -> 2.961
